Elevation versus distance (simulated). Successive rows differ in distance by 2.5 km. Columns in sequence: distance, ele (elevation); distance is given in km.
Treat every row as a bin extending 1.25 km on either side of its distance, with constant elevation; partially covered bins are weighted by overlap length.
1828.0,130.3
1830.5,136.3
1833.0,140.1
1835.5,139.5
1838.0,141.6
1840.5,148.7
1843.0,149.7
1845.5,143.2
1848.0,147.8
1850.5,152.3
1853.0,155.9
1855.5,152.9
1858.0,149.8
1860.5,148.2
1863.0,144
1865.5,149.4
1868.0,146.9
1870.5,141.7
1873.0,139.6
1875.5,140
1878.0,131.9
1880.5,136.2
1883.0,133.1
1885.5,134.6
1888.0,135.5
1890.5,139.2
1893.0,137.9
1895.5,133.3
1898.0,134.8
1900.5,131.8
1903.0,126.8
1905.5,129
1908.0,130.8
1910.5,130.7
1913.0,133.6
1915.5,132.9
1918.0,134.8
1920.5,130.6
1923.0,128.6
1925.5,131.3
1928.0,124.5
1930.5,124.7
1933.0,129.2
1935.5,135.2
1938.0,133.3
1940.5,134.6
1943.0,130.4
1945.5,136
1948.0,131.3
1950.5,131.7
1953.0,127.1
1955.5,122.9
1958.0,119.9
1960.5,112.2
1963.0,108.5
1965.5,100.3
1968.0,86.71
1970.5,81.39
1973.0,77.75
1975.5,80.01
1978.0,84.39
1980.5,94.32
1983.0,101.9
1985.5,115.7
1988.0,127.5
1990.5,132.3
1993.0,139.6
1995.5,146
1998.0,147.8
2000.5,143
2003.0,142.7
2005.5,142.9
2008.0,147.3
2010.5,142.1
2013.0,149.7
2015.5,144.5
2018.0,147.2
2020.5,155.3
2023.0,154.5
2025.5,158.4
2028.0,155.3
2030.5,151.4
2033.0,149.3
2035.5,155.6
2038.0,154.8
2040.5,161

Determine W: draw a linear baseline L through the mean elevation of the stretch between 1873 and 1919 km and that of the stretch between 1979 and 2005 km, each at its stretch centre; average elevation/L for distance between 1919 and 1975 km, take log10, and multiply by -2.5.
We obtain 0.10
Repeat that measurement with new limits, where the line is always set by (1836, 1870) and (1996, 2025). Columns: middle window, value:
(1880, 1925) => 0.12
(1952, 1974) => 0.38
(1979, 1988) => 0.35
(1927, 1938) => 0.15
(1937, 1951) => 0.11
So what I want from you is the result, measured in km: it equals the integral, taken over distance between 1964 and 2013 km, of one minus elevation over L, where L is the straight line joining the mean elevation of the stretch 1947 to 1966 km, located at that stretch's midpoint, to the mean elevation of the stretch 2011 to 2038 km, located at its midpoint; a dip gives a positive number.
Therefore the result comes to 6.4 km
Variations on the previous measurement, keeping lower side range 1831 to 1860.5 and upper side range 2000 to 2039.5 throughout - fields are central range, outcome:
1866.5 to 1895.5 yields 1.9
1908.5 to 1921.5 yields 1.4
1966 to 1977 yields 4.9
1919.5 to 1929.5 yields 1.3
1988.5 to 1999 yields 0.6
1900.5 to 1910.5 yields 1.3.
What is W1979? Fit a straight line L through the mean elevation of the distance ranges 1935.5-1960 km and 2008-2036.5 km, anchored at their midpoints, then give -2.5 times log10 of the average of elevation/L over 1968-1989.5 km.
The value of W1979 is 0.41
